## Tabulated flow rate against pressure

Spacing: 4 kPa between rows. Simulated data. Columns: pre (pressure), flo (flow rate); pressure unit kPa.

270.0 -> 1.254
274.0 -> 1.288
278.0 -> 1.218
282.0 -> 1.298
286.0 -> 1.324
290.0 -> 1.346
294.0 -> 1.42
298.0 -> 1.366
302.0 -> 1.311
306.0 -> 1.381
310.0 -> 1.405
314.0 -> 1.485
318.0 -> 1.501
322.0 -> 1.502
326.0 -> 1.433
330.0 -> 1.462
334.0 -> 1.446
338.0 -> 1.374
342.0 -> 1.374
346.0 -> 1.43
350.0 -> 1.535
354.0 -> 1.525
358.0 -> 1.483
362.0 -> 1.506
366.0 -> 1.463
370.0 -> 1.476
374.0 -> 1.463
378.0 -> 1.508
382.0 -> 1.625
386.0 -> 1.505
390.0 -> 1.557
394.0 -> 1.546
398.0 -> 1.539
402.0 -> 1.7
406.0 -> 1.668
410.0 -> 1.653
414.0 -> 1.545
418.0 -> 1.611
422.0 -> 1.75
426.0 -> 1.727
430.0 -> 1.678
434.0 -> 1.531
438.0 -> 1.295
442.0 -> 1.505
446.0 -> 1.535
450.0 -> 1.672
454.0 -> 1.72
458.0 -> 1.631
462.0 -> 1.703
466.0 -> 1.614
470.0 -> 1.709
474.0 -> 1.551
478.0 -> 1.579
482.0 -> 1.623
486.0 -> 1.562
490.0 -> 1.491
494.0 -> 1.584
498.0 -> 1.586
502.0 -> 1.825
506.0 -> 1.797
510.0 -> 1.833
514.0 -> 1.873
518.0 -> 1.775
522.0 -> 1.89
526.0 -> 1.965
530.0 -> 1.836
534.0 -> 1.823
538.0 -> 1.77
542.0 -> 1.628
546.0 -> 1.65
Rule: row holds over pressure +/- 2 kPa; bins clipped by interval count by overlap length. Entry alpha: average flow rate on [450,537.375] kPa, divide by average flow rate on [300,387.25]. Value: 1.2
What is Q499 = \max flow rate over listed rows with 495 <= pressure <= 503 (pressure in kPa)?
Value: 1.825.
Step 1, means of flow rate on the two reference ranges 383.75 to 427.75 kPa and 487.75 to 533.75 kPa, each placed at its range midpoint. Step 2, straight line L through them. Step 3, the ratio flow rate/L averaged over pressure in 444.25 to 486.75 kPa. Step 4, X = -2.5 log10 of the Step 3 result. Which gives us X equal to 0.05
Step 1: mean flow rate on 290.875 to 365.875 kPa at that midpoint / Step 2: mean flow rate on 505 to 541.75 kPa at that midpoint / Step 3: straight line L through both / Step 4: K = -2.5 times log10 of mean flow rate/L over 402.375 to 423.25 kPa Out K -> -0.024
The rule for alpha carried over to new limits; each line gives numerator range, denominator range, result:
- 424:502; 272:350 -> 1.15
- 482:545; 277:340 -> 1.25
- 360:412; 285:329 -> 1.10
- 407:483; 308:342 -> 1.11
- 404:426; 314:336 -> 1.12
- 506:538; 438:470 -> 1.15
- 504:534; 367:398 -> 1.21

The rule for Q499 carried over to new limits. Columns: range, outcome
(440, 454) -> 1.72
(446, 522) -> 1.89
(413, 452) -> 1.75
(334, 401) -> 1.625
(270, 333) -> 1.502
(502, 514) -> 1.873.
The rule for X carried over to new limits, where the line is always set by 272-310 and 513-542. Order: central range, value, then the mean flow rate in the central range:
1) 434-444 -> 0.15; 1.43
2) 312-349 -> -0.02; 1.45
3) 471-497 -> 0.11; 1.57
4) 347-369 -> -0.02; 1.5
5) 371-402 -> -0.01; 1.54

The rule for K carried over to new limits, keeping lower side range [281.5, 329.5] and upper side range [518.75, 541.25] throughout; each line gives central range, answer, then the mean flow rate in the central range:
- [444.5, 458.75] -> 0.03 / 1.64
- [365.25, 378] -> 0.04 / 1.47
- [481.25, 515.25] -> 0.06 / 1.68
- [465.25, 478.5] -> 0.07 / 1.62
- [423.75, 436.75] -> 0.01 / 1.63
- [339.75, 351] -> 0.03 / 1.44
